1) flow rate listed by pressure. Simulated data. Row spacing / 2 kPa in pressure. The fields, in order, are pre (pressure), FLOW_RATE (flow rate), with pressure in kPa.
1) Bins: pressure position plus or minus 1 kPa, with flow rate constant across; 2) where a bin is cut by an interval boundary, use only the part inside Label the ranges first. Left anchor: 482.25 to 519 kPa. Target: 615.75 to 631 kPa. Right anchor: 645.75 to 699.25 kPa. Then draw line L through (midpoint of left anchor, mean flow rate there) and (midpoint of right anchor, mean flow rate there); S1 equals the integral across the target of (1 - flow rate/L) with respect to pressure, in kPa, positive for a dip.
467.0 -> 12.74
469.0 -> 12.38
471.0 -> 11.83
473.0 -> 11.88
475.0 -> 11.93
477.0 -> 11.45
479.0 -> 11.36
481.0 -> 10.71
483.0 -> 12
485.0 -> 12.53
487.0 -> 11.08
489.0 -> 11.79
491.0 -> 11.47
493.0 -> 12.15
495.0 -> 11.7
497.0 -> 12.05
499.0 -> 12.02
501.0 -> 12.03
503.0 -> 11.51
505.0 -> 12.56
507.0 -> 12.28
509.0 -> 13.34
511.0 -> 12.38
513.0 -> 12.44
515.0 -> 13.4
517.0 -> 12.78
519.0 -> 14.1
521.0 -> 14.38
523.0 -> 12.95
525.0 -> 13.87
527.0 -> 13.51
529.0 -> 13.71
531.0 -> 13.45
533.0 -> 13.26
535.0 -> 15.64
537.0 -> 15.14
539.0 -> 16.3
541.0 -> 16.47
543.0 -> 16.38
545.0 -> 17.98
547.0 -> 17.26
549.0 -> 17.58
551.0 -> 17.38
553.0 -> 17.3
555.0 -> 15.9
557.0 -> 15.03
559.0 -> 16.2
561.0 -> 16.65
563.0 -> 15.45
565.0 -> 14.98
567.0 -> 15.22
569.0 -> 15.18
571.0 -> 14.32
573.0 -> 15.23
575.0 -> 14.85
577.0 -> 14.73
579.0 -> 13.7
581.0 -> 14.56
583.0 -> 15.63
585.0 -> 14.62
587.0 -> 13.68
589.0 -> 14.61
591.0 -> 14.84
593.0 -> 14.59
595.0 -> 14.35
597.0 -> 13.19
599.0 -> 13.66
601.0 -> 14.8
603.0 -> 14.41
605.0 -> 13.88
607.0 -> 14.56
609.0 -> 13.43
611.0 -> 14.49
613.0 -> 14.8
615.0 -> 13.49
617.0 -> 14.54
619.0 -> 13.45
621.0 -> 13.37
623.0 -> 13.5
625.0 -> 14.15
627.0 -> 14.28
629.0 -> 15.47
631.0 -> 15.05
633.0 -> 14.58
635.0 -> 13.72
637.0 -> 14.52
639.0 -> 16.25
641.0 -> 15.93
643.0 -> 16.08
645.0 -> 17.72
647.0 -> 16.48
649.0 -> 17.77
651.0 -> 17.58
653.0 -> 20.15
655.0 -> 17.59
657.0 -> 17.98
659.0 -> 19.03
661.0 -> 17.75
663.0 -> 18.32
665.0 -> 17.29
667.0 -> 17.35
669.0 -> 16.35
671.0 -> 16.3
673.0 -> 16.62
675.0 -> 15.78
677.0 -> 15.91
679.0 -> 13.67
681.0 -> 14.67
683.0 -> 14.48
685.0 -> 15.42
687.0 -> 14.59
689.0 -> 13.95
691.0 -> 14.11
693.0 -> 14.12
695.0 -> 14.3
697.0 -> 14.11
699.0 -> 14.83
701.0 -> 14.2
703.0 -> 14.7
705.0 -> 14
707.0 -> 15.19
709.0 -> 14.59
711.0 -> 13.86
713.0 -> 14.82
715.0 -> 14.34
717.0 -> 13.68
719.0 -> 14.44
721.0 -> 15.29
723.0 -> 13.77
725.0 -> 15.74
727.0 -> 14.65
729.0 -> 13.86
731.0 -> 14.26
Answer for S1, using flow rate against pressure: 0.92 kPa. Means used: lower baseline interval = 12.2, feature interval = 14.2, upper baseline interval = 16.2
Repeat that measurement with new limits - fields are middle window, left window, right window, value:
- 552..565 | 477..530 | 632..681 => -1.9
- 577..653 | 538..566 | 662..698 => 5.4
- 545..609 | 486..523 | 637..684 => -3.2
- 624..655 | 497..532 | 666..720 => -3.8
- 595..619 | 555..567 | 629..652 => 2.6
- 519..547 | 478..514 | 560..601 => -3.7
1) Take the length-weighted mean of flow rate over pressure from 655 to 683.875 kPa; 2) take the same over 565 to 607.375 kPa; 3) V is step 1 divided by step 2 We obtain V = 1.14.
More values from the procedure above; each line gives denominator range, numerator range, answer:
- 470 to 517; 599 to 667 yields 1.30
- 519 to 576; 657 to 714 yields 1.00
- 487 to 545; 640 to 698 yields 1.22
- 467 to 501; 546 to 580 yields 1.33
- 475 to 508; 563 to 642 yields 1.23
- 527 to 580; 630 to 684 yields 1.06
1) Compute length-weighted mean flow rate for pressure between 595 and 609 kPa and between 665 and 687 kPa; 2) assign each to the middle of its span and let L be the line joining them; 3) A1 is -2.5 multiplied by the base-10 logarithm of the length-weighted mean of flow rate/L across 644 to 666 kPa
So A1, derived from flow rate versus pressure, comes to -0.18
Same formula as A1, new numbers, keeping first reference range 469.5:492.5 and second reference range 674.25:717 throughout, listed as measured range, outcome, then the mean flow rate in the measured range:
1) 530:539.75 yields -0.187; 14.7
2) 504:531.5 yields -0.091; 13.2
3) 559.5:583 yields -0.170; 15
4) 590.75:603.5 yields -0.080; 14.2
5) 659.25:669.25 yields -0.241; 17.6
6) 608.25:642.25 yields -0.065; 14.4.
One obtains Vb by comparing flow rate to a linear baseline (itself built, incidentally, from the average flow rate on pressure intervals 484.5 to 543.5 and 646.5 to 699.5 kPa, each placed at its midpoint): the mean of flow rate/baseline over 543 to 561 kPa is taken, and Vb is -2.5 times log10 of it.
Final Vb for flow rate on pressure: -0.20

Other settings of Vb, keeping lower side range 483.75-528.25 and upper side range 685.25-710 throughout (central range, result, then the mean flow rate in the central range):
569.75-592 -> -0.10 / 14.6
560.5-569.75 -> -0.18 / 15.4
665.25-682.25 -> -0.12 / 15.9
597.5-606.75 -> -0.05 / 14.2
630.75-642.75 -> -0.09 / 15.1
